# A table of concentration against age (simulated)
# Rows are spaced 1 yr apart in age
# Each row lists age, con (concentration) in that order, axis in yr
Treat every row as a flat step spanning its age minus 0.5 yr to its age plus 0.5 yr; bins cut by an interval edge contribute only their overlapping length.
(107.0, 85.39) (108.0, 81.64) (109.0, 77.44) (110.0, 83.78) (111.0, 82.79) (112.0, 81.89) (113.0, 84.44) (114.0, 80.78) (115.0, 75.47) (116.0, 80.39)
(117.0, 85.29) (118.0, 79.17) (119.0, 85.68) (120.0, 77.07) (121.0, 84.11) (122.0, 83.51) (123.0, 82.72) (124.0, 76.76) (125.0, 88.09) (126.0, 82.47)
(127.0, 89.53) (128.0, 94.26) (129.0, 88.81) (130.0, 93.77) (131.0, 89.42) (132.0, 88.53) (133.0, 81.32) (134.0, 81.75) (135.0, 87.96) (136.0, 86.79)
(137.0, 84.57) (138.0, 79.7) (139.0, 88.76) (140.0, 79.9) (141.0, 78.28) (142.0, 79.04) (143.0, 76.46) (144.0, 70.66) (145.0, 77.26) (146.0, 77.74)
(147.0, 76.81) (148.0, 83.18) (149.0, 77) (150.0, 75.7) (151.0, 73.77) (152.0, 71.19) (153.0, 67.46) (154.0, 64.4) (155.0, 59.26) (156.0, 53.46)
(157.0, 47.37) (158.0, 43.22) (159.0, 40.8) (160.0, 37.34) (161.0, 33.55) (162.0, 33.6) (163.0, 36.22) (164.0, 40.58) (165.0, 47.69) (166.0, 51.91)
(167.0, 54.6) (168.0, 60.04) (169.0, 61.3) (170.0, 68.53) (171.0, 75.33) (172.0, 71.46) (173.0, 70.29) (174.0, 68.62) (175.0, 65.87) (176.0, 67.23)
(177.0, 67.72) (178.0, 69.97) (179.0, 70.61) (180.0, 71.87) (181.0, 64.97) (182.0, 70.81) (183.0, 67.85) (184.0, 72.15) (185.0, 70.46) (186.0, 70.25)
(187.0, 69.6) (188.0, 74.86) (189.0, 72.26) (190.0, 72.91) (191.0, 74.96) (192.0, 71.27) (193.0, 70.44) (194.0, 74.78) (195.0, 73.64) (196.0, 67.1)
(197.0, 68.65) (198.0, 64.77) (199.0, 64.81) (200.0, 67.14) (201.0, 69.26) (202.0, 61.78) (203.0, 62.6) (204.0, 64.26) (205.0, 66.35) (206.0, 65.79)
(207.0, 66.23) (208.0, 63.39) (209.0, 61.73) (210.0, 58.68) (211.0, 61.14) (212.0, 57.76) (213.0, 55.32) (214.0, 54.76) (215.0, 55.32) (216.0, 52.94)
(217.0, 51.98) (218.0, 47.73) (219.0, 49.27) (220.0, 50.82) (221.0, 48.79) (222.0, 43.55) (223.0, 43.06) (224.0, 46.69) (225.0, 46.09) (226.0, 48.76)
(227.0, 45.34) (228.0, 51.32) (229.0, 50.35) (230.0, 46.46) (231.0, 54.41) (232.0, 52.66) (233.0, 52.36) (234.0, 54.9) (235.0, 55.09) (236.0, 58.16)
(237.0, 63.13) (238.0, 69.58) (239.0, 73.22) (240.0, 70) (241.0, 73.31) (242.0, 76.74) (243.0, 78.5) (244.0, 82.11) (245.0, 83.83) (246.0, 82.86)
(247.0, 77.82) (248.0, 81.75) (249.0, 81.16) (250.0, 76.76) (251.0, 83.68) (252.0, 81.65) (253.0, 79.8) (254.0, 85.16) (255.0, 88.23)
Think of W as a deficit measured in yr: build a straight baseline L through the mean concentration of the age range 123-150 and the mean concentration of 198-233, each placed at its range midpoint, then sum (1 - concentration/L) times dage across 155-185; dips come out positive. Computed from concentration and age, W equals 5.2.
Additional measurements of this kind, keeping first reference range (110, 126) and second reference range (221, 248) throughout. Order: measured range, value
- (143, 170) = 5.9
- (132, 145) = -0.5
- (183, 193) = -0.4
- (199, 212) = 0.5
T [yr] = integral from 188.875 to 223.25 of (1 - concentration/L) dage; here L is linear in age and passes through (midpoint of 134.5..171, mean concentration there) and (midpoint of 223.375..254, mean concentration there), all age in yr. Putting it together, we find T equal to 2.1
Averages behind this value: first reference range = 64.8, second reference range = 66.2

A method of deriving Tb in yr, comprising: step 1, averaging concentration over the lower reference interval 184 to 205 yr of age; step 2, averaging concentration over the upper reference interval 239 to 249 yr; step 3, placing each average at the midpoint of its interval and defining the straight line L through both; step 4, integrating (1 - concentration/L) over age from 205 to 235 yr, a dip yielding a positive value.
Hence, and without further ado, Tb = 8.35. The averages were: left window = 69.3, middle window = 53.3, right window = 78.4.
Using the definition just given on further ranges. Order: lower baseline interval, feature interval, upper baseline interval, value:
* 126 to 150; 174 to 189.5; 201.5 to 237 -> -0.49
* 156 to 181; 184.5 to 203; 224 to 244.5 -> -3.82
